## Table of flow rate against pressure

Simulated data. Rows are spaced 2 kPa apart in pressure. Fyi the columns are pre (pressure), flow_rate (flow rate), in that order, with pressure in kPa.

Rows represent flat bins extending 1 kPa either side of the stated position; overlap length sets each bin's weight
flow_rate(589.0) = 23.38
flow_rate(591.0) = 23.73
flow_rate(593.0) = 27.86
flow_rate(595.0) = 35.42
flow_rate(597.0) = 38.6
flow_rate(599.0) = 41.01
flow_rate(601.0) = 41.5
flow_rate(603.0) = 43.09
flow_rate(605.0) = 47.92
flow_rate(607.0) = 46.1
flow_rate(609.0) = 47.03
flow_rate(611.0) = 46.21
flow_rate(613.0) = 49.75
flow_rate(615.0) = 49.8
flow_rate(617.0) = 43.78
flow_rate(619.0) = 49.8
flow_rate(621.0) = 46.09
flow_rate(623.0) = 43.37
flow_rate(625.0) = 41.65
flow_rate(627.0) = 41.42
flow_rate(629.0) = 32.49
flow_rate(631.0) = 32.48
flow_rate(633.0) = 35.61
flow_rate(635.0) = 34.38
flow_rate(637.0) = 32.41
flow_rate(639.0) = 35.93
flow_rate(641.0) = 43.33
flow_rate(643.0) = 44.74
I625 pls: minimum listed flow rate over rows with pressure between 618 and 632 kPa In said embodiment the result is 32.48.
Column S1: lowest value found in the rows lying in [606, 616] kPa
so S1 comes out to 46.1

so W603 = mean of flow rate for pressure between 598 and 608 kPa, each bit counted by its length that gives 43.9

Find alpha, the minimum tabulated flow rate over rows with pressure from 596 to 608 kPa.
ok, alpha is 38.6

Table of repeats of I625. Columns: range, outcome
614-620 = 43.78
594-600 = 35.42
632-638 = 32.41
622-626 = 41.65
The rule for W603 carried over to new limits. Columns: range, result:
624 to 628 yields 41.5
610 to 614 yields 48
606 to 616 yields 47.8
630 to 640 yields 34.2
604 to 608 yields 47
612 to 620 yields 48.3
